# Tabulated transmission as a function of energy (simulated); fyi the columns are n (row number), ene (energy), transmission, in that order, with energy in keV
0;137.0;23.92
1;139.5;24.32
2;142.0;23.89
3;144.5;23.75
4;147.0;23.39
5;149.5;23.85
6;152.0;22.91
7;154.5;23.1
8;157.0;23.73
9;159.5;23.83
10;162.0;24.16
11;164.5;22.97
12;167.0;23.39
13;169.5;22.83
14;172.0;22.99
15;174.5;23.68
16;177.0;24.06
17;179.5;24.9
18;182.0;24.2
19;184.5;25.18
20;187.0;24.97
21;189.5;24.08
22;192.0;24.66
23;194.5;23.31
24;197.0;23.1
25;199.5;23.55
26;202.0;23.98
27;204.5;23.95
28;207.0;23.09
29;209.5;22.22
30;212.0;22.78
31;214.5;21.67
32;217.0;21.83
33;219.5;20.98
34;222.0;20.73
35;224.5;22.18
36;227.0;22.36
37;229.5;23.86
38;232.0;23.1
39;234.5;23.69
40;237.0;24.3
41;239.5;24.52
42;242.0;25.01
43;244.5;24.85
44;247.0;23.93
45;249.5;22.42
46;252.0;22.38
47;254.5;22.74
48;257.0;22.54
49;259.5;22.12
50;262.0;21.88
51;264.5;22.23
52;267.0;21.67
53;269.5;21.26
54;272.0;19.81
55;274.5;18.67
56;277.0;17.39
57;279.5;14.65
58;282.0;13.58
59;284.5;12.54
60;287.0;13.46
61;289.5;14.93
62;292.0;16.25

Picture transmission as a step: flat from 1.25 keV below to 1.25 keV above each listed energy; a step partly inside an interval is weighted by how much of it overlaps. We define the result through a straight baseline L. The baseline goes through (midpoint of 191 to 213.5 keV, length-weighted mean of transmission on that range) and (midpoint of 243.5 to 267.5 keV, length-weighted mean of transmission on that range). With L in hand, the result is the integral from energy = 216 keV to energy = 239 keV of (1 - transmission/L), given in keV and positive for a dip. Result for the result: 0.41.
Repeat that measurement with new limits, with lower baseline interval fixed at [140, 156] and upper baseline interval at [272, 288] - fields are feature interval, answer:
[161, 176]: -0.7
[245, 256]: -3.7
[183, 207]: -3.9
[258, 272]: -4.5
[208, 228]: -2.7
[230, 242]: -3.9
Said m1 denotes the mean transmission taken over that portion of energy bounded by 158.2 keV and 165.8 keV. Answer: 23.7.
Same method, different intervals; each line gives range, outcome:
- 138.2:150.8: 23.8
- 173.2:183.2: 24.2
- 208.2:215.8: 22.2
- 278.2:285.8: 13.6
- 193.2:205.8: 23.6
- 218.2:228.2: 21.6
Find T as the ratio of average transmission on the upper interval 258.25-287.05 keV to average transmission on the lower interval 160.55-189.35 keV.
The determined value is 0.8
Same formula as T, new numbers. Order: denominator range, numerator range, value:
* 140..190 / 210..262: 0.96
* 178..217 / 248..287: 0.83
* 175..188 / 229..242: 0.98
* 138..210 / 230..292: 0.86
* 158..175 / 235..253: 1.02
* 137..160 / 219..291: 0.88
